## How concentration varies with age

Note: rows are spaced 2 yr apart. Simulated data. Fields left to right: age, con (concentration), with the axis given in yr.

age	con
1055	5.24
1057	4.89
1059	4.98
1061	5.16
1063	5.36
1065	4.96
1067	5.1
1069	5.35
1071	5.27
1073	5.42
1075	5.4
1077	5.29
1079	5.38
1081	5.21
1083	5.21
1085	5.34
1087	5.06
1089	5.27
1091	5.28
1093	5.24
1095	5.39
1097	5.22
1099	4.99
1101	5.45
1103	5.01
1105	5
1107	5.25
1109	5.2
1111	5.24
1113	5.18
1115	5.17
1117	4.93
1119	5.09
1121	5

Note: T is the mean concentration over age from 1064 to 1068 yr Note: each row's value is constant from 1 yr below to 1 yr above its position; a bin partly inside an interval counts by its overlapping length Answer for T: 5.03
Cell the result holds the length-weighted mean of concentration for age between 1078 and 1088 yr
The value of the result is 5.24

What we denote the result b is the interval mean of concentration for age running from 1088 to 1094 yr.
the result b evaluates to 5.26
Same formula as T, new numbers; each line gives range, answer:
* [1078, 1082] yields 5.29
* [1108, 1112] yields 5.22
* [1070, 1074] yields 5.34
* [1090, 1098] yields 5.28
